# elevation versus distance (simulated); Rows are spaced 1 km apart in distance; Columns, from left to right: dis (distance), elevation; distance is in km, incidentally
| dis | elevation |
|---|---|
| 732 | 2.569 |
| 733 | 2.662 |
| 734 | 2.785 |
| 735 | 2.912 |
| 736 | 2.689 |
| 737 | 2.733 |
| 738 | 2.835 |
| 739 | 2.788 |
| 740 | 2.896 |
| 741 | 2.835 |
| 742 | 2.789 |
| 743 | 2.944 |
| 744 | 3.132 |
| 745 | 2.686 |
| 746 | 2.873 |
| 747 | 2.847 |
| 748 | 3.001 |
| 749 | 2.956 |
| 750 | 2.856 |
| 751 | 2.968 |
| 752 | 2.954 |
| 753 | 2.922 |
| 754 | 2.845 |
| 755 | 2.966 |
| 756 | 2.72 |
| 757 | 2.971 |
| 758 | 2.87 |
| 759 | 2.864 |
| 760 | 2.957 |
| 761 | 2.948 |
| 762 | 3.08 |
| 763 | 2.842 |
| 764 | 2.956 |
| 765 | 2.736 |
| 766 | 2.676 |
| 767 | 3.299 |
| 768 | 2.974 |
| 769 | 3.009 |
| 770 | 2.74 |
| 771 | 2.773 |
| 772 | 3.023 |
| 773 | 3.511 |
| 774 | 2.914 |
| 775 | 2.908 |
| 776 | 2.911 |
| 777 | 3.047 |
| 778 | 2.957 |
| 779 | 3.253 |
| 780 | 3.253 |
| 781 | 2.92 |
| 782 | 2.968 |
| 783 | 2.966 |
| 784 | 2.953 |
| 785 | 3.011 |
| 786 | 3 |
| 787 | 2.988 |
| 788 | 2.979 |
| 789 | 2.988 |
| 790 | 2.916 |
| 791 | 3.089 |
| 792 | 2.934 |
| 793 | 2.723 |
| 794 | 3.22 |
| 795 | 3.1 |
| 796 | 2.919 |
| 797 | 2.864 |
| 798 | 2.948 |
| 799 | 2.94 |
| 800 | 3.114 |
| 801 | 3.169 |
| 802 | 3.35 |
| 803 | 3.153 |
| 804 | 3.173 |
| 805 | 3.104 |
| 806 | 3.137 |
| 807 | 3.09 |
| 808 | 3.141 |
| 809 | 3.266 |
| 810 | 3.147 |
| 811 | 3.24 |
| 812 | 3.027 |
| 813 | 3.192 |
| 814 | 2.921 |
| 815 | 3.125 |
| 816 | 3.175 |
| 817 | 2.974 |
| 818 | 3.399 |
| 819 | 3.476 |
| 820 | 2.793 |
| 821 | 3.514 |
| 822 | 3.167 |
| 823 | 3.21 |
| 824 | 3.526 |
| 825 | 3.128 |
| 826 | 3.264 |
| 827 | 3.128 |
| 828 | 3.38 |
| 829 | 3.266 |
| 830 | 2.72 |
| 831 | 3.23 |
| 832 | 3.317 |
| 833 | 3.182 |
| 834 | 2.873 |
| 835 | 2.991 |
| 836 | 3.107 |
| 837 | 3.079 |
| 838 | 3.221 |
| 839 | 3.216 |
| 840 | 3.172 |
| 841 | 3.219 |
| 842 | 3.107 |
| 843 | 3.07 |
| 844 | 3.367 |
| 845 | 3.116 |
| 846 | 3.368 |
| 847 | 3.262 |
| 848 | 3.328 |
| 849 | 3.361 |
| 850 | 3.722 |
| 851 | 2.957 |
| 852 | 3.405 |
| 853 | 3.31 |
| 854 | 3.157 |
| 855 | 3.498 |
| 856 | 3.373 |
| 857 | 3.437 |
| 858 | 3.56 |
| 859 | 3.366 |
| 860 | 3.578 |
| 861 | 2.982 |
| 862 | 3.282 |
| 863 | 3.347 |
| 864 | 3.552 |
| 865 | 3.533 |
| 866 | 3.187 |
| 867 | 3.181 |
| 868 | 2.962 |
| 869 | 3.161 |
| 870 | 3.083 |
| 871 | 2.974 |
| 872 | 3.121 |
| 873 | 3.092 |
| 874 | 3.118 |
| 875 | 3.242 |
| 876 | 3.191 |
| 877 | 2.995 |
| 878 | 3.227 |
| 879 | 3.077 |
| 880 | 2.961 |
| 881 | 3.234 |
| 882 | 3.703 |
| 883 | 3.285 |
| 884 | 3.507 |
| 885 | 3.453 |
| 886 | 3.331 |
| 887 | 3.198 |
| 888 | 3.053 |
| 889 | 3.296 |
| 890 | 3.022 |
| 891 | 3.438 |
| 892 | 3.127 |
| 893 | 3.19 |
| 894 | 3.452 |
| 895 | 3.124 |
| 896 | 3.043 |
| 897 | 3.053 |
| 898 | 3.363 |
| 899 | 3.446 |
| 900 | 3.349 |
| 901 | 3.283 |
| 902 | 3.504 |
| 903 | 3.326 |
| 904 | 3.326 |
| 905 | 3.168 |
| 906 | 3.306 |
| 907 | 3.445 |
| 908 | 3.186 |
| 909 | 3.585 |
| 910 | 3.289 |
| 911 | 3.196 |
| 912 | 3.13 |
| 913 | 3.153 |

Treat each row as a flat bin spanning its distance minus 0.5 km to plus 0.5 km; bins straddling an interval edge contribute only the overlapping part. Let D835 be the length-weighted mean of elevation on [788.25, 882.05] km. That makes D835 3.18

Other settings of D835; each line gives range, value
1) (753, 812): 3.01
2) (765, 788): 3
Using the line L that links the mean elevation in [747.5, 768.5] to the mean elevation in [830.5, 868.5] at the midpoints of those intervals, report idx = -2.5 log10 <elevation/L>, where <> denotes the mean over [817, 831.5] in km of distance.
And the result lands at -0.02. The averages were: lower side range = 2.92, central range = 3.22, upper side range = 3.26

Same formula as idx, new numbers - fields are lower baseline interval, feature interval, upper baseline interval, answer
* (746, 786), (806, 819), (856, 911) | -0.026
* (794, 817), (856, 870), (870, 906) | -0.039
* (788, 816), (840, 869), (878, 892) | -0.035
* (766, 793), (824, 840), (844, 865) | 0.032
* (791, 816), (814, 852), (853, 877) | -0.012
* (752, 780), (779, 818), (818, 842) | 0.003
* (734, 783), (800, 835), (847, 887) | -0.019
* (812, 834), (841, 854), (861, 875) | -0.029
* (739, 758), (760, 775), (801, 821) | 0.005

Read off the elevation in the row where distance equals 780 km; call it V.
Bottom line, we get 3.253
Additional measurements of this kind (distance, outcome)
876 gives 3.191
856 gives 3.373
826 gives 3.264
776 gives 2.911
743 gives 2.944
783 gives 2.966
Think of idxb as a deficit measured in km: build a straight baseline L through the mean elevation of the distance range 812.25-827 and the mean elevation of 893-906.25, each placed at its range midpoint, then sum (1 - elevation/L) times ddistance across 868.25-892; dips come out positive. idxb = 0.4 km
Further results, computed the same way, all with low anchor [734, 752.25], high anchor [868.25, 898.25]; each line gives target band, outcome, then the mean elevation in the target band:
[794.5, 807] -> -0.32 km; 3.08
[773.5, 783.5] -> -0.19 km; 3.01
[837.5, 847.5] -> -0.35 km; 3.21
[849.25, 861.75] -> -0.90 km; 3.36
